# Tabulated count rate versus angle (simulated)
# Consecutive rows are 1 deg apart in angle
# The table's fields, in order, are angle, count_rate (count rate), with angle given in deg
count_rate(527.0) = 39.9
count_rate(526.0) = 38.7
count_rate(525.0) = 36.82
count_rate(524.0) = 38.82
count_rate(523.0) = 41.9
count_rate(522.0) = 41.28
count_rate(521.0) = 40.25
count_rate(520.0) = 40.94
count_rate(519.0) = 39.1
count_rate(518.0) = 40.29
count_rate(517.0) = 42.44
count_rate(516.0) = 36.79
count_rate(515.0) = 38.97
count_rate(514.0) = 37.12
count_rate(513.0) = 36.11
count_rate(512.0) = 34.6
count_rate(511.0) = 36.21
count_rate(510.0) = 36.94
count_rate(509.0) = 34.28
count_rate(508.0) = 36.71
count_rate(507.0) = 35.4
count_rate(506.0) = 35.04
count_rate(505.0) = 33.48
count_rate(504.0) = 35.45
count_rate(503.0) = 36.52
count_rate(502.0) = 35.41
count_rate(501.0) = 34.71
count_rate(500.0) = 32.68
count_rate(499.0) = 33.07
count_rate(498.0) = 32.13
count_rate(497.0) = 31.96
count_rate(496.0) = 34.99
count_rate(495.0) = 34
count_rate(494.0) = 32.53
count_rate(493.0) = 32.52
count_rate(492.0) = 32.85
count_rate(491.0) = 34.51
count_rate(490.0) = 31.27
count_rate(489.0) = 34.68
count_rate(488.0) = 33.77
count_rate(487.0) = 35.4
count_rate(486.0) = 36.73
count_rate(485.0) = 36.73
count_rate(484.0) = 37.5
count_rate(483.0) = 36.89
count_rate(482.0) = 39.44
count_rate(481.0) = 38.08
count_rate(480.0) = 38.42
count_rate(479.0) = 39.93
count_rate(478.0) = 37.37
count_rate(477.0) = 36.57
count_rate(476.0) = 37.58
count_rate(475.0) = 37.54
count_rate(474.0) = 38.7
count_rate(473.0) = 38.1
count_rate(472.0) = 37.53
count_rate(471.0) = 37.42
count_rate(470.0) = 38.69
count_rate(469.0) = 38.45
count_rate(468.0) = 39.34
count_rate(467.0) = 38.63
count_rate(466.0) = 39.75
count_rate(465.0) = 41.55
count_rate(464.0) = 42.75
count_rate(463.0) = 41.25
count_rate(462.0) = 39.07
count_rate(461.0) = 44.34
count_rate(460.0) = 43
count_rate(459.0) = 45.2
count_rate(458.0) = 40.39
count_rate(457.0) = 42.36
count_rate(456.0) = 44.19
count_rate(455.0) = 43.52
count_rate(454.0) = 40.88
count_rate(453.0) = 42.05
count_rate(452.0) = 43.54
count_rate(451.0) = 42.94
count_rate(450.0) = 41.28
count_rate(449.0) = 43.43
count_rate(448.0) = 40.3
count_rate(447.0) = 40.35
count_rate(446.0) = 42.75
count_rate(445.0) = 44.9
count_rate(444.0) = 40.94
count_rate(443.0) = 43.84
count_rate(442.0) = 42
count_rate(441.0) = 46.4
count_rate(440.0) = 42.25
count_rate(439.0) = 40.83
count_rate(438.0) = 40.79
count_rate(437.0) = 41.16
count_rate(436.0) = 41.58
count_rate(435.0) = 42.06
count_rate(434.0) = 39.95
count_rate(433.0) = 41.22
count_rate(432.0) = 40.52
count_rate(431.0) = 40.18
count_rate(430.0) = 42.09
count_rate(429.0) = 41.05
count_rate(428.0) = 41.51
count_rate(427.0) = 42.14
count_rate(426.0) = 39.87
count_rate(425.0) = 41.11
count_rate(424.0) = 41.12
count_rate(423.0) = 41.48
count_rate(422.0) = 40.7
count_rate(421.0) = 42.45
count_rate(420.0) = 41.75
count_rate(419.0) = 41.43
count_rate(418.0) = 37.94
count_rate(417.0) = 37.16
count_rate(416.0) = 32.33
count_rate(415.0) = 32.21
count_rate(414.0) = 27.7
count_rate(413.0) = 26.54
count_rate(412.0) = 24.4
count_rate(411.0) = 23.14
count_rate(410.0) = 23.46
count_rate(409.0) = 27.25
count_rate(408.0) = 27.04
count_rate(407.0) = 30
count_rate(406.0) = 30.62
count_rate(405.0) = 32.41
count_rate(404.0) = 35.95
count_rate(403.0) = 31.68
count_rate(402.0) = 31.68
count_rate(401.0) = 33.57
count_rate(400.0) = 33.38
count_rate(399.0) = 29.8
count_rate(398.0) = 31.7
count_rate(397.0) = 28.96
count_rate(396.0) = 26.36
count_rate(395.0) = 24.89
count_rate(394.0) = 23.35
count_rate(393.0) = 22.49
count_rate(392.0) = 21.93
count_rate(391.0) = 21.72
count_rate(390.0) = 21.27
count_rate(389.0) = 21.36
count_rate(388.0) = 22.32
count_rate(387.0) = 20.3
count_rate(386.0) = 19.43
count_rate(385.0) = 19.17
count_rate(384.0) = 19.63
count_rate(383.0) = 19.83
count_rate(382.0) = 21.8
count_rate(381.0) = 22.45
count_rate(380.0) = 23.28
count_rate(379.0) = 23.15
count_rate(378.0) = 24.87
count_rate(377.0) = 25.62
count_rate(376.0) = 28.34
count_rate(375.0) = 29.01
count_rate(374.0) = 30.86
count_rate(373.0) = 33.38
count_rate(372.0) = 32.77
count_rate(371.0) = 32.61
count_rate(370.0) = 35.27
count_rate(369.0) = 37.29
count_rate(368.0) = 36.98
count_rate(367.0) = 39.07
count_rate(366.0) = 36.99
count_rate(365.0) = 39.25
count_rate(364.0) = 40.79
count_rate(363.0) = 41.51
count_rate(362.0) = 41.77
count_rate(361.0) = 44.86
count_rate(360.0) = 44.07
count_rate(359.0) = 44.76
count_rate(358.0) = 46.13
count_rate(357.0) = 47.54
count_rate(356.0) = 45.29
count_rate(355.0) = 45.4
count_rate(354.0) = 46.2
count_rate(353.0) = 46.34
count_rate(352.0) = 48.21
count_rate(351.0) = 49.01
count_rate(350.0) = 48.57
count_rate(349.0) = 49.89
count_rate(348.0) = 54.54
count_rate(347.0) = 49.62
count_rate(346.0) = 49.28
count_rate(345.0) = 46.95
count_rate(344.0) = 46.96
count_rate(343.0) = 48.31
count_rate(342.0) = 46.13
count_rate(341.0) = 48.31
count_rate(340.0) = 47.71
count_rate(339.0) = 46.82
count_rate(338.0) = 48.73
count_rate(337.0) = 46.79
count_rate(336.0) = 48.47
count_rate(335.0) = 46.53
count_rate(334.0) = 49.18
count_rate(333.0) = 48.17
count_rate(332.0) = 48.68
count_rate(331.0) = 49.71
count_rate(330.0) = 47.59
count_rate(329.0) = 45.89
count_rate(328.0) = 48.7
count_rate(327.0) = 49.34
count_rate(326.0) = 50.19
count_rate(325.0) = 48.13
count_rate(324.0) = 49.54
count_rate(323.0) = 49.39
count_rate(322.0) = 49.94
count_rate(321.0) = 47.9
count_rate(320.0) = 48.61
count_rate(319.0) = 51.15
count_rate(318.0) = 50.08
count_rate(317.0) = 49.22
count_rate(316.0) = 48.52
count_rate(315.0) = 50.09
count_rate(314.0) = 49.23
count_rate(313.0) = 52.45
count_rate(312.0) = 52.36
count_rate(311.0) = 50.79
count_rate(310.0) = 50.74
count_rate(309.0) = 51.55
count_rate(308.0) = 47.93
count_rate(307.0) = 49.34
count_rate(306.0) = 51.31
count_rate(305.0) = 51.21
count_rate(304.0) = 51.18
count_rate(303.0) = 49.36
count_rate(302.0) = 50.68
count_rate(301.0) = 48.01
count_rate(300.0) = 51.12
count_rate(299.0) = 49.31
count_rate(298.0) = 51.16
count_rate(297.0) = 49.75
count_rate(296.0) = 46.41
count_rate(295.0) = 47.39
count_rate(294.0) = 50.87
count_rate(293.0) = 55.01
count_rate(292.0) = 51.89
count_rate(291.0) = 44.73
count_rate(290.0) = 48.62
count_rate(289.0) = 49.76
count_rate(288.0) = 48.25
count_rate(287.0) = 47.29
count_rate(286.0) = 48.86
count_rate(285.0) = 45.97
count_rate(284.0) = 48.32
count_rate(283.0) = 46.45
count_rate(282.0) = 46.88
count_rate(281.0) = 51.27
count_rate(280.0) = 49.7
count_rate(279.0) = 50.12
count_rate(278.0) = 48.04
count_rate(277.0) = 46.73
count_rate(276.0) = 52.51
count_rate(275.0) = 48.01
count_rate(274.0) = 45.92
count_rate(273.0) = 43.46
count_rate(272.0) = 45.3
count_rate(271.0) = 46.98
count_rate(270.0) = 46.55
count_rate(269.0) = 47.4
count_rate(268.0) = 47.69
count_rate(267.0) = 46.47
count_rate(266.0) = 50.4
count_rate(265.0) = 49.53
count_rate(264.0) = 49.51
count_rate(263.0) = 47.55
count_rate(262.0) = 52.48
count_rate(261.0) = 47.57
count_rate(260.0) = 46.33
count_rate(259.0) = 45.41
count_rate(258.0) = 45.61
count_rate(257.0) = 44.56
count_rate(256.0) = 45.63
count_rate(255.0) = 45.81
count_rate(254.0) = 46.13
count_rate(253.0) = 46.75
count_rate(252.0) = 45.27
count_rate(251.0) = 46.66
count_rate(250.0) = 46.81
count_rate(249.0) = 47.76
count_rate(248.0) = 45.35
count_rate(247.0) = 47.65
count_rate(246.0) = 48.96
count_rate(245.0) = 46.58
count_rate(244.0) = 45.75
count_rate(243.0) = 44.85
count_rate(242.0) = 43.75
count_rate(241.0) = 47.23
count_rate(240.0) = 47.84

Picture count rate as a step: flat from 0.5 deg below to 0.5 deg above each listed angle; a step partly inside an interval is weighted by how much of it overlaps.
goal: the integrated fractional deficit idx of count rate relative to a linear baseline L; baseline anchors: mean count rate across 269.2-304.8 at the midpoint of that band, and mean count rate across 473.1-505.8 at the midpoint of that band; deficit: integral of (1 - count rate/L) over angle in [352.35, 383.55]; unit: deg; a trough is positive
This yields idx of 5.5 deg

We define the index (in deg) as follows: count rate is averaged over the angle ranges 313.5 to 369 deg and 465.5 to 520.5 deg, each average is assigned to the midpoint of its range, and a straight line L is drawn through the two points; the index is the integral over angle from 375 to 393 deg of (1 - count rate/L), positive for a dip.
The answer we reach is 8.9 deg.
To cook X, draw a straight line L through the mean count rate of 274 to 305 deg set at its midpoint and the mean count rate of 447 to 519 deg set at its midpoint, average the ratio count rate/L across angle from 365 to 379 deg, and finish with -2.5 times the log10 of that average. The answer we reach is 0.34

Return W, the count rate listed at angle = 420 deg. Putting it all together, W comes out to 41.75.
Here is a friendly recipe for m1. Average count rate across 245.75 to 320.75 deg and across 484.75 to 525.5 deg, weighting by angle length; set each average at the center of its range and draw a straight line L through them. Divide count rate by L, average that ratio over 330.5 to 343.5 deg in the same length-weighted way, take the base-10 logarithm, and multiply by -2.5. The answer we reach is -0.06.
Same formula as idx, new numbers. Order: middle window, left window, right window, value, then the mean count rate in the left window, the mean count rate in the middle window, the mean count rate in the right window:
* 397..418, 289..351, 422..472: 6.5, 49.3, 30.3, 41.5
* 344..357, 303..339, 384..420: -2.1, 49.4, 48.2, 27.9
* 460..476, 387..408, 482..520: -3.2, 27.6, 39.6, 35.5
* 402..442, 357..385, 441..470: 1.9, 33.2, 36.8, 41.9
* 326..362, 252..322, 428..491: -1.4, 48.7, 47.6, 40.1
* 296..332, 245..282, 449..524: -3.5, 47.4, 49.7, 37.9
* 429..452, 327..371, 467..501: -1.7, 45.7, 41.9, 36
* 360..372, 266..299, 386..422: -1.2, 48.3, 38.7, 29.2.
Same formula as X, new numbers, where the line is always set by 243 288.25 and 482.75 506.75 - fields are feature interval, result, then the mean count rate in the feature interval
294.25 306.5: -0.10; 49.8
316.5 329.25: -0.12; 49.1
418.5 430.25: -0.08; 41.4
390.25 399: 0.50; 25.3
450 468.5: -0.15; 41.9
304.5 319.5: -0.13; 50.4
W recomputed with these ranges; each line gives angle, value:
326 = 50.19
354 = 46.2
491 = 34.51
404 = 35.95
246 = 48.96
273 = 43.46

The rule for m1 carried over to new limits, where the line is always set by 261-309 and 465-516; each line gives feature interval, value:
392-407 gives 0.375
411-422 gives 0.188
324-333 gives -0.056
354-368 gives 0.033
